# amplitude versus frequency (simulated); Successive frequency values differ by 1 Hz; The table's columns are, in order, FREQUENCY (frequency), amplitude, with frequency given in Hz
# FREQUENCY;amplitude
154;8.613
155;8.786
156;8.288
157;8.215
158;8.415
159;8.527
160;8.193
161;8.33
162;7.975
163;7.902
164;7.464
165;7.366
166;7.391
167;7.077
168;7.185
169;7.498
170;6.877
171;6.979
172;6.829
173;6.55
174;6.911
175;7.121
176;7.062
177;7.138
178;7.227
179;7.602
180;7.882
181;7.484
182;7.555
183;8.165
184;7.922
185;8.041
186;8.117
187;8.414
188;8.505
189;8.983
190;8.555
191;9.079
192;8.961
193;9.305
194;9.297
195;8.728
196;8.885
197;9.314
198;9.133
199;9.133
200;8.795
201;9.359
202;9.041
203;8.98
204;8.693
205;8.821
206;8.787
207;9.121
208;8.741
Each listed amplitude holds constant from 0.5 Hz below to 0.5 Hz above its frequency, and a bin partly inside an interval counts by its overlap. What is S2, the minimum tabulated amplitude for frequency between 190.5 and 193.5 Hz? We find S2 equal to 8.961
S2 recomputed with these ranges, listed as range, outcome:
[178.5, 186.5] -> 7.484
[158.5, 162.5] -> 7.975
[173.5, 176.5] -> 6.911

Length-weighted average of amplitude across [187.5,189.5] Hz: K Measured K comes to 8.74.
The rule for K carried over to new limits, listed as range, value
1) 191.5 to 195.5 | 9.07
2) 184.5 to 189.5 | 8.41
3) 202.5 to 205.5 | 8.83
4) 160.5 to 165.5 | 7.81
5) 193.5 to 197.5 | 9.06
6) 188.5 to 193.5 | 8.98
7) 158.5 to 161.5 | 8.35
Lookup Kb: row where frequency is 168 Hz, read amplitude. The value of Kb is 7.185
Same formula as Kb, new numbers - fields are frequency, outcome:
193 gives 9.305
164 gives 7.464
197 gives 9.314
